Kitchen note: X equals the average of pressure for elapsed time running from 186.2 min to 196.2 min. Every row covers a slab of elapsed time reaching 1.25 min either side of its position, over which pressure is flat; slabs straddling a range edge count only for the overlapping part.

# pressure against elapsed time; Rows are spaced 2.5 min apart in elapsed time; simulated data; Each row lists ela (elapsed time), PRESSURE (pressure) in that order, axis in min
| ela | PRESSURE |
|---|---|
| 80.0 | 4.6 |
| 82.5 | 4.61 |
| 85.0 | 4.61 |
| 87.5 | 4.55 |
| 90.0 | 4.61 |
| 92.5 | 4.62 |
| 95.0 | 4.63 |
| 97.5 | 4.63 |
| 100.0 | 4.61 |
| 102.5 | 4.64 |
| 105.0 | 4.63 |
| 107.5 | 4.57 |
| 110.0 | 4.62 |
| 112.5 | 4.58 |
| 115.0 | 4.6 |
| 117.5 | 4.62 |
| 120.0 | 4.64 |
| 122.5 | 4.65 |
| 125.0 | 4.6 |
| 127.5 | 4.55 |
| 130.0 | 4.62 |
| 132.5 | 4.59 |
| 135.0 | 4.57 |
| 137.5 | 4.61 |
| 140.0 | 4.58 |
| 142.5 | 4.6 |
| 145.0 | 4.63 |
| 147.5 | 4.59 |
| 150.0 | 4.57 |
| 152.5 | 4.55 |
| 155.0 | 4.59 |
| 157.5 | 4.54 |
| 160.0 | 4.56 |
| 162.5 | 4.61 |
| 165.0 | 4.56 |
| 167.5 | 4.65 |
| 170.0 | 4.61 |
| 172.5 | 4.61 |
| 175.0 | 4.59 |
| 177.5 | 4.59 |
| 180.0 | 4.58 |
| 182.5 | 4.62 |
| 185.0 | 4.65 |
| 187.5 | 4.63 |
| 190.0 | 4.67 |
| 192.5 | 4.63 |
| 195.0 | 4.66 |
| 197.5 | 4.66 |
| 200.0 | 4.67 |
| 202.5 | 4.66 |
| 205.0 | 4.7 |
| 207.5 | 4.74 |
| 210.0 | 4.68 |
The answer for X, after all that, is 4.65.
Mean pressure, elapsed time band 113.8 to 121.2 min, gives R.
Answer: 4.62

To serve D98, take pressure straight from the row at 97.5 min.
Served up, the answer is 4.63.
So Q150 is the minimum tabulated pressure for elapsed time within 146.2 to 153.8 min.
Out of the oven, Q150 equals 4.55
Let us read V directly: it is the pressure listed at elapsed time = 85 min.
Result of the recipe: 4.61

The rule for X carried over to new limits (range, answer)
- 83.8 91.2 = 4.59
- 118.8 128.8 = 4.61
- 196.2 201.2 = 4.66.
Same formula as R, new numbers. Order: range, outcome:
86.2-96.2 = 4.6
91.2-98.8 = 4.63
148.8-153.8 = 4.56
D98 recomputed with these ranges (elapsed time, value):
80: 4.6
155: 4.59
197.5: 4.66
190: 4.67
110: 4.62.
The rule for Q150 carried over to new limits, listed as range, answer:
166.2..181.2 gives 4.58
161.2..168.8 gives 4.56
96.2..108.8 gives 4.57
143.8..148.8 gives 4.59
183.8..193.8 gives 4.63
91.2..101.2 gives 4.61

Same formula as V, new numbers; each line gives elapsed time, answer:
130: 4.62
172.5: 4.61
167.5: 4.65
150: 4.57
